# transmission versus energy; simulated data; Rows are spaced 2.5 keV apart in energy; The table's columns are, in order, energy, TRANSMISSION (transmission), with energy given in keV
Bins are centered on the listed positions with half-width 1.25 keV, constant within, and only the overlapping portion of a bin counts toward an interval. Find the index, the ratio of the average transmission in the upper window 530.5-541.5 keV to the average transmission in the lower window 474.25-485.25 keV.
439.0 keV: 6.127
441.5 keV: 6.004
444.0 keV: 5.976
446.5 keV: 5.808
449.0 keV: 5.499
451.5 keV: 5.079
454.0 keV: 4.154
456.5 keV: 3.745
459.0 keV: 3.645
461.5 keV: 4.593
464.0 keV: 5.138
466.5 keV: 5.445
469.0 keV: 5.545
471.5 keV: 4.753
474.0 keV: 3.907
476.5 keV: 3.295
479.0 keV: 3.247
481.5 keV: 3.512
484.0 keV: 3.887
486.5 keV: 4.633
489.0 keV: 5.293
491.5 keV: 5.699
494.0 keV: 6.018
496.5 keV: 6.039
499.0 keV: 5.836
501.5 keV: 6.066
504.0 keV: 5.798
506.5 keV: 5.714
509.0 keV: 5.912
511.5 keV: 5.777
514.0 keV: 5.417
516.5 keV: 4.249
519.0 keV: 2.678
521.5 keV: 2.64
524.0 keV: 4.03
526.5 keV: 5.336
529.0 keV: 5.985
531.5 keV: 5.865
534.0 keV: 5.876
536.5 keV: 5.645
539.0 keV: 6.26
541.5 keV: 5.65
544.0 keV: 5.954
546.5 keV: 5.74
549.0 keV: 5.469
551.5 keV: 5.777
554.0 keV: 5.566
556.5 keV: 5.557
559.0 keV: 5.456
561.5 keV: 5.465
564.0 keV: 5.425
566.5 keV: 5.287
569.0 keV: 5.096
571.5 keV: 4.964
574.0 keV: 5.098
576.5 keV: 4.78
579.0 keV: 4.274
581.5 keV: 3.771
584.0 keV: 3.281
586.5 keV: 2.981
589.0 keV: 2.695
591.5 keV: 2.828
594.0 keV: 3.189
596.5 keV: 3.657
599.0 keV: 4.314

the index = 1.67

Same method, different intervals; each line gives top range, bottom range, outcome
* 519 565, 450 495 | 1.18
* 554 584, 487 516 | 0.87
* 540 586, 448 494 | 1.13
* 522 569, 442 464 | 1.13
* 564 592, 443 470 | 0.85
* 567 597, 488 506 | 0.67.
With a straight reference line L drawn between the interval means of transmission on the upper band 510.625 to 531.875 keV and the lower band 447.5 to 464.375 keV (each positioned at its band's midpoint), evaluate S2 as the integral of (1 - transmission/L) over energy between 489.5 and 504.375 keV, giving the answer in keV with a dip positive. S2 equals -4.3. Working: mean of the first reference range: 4.54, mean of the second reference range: 4.6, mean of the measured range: 5.88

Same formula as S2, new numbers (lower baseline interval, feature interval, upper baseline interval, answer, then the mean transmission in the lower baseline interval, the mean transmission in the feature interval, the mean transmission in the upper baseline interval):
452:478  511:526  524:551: 3.5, 4.43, 4.11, 5.7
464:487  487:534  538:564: -3.4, 4.28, 5.25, 5.67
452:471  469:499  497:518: 2.6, 4.63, 4.66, 5.58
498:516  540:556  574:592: -3.8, 5.72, 5.7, 3.65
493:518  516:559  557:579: 1.3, 5.65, 5.22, 5.16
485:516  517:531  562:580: 3.1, 5.63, 4.23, 5.02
